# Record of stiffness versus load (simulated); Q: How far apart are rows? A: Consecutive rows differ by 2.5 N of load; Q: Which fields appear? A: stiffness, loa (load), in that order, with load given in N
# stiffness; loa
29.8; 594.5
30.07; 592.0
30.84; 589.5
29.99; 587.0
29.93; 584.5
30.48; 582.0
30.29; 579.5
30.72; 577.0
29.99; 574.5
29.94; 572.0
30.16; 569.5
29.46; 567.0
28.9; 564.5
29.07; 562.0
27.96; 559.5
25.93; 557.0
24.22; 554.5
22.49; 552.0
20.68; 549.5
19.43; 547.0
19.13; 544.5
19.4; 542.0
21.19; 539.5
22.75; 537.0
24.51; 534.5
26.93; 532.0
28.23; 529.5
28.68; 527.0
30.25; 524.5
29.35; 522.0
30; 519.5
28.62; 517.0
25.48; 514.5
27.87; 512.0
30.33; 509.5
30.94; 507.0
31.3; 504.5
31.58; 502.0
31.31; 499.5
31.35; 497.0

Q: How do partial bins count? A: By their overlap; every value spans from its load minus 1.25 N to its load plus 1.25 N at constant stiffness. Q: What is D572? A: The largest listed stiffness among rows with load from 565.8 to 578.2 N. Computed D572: 30.72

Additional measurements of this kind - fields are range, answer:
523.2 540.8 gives 30.25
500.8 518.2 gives 31.58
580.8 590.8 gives 30.84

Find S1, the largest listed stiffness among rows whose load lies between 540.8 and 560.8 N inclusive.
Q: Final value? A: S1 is 27.96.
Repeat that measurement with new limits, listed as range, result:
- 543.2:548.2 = 19.43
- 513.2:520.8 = 30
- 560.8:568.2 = 29.46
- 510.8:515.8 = 27.87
